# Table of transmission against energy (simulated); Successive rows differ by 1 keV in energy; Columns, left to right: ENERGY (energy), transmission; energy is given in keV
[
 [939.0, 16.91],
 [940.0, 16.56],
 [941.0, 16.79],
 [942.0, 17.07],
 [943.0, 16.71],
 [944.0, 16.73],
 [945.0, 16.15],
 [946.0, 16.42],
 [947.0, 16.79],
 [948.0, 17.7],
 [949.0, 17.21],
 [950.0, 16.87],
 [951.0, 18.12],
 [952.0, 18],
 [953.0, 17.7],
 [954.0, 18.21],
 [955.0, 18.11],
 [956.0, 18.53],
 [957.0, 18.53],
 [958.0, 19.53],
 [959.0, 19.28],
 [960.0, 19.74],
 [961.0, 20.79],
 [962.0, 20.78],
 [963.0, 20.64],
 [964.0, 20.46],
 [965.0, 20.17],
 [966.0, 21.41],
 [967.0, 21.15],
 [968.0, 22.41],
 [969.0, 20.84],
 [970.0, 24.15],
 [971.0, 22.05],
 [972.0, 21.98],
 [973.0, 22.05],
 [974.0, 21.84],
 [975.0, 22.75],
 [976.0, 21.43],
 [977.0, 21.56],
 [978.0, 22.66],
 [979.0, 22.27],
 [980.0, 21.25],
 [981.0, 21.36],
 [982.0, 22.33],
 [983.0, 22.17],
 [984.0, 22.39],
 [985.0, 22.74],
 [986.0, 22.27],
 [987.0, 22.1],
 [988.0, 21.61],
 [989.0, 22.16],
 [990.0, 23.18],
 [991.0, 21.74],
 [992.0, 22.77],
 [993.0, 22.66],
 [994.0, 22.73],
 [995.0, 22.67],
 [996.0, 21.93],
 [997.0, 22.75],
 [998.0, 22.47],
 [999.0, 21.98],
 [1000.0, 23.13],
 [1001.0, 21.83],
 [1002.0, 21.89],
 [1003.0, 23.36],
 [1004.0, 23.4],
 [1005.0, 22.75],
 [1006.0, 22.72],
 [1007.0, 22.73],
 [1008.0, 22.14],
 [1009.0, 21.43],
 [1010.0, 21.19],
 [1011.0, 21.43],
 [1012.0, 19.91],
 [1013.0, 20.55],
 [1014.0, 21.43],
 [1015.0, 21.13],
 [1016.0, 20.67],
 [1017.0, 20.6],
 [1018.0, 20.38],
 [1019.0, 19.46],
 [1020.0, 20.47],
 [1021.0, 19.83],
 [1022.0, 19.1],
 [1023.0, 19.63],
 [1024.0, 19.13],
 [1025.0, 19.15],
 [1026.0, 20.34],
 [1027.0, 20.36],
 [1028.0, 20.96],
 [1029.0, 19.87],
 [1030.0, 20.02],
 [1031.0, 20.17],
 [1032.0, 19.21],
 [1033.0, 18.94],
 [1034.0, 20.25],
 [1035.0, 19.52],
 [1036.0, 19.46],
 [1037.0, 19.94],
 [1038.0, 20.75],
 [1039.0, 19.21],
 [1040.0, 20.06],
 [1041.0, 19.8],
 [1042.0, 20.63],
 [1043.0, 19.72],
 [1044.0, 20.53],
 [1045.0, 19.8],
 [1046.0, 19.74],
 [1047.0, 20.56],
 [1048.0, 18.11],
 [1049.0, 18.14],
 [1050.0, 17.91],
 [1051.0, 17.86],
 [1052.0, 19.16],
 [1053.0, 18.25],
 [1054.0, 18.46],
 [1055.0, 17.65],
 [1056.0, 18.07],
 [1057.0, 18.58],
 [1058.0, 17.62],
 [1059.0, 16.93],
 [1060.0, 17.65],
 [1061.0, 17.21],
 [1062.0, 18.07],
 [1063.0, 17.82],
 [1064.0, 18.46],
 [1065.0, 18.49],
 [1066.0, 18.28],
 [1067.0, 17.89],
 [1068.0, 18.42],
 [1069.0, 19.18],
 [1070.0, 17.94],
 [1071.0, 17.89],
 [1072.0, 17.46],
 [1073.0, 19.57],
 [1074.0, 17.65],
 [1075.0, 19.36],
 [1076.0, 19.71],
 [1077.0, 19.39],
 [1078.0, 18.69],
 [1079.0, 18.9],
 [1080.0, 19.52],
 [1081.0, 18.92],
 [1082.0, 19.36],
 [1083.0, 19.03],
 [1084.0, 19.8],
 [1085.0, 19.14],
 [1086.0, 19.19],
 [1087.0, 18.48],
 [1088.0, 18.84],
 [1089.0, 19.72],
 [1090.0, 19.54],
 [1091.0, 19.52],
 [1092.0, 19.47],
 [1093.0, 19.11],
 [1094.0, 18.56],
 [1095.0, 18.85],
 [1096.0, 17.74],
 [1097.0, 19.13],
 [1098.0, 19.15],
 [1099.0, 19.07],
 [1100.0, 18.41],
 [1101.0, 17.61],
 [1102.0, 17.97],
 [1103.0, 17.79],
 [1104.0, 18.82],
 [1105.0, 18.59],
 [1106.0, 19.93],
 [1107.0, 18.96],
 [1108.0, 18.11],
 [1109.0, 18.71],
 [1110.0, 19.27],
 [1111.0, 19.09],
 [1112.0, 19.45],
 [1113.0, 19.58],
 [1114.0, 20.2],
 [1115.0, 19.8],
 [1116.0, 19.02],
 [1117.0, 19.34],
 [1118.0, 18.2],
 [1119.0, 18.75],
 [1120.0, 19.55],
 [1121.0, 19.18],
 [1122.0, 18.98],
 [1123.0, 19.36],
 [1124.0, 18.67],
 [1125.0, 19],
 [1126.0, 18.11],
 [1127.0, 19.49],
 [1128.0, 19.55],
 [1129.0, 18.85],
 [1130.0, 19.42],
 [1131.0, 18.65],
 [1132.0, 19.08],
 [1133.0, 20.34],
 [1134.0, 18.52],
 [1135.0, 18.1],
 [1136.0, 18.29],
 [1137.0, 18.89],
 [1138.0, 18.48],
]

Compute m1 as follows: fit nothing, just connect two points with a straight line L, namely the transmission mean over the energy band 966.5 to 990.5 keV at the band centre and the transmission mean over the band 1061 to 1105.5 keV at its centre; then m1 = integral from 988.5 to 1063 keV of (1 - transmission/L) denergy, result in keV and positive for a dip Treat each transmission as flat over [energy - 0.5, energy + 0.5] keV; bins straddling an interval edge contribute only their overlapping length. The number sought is 1.0 keV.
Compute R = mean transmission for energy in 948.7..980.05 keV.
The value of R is 20.4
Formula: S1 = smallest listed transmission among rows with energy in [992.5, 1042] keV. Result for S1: 18.94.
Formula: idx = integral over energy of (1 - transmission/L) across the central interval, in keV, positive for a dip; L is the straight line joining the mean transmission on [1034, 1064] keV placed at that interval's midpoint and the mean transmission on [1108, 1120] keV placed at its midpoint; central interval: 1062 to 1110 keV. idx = 0.7 keV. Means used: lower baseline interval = 18.9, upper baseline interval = 19.2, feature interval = 18.8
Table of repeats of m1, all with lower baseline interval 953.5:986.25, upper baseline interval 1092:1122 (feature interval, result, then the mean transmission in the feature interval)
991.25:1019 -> -1.8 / 21.9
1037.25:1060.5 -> 1.1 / 18.9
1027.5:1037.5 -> 0.1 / 19.8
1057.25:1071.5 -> 1.2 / 18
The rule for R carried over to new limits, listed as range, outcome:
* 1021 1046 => 19.9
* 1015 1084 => 19.1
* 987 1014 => 22.2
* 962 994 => 21.9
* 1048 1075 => 18.1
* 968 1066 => 20.6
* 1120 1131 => 19.1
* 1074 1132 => 19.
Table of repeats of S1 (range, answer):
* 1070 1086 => 17.46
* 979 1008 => 21.25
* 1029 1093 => 16.93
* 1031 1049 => 18.11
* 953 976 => 17.7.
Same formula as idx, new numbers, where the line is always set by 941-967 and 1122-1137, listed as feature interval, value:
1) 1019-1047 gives -1.8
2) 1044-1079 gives 0.6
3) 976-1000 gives -4.7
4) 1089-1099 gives -0.1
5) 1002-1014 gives -2.1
